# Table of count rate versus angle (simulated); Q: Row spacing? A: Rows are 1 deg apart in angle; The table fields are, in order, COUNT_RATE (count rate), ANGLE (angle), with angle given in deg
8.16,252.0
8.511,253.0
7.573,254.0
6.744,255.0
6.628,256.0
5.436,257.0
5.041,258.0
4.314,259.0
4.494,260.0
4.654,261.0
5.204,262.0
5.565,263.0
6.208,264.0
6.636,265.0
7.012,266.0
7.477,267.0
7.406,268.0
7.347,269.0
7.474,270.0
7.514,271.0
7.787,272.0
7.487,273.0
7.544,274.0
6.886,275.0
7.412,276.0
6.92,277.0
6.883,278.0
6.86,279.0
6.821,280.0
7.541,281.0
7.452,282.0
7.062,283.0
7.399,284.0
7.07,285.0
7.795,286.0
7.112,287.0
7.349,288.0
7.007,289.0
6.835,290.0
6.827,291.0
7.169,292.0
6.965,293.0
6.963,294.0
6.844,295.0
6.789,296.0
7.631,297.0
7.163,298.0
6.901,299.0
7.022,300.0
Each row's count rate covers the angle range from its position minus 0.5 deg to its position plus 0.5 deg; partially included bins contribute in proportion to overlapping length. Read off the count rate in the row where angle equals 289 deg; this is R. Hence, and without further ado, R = 7.007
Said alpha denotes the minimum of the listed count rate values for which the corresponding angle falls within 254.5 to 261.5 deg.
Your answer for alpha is 4.314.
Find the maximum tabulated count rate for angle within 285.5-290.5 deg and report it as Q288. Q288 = 7.795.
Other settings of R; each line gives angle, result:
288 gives 7.349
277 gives 6.92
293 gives 6.965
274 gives 7.544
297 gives 7.631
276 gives 7.412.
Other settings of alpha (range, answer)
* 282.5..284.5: 7.062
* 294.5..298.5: 6.789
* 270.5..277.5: 6.886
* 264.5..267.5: 6.636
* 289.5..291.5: 6.827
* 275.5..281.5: 6.821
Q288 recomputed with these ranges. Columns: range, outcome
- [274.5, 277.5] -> 7.412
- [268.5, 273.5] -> 7.787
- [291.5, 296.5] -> 7.169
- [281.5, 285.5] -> 7.452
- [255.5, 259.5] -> 6.628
